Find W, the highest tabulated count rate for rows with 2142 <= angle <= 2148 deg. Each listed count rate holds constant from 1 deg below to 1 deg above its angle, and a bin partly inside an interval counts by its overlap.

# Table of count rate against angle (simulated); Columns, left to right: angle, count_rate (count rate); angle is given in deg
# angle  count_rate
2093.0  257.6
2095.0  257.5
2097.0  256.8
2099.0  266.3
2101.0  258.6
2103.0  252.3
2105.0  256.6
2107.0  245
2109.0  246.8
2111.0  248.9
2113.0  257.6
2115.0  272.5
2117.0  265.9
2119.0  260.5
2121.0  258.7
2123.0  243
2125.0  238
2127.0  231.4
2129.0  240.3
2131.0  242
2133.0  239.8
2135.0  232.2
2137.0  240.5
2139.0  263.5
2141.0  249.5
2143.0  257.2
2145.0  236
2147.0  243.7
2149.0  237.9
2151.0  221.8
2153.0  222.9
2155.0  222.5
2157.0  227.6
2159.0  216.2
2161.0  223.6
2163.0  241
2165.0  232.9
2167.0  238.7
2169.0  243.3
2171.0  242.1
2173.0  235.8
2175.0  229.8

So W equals 257.2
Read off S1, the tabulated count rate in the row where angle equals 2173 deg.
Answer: 235.8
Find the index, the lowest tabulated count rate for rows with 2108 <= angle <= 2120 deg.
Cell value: 246.8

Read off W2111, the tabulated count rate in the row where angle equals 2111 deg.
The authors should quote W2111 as 248.9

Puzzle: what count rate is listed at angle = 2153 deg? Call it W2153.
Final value 222.9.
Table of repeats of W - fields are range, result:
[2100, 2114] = 258.6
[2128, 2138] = 242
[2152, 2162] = 227.6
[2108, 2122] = 272.5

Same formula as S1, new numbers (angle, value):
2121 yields 258.7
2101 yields 258.6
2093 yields 257.6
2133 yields 239.8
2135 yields 232.2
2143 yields 257.2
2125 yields 238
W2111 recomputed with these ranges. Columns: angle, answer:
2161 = 223.6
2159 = 216.2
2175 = 229.8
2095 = 257.5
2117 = 265.9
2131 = 242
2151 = 221.8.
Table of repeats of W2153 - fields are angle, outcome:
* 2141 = 249.5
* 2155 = 222.5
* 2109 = 246.8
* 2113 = 257.6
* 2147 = 243.7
